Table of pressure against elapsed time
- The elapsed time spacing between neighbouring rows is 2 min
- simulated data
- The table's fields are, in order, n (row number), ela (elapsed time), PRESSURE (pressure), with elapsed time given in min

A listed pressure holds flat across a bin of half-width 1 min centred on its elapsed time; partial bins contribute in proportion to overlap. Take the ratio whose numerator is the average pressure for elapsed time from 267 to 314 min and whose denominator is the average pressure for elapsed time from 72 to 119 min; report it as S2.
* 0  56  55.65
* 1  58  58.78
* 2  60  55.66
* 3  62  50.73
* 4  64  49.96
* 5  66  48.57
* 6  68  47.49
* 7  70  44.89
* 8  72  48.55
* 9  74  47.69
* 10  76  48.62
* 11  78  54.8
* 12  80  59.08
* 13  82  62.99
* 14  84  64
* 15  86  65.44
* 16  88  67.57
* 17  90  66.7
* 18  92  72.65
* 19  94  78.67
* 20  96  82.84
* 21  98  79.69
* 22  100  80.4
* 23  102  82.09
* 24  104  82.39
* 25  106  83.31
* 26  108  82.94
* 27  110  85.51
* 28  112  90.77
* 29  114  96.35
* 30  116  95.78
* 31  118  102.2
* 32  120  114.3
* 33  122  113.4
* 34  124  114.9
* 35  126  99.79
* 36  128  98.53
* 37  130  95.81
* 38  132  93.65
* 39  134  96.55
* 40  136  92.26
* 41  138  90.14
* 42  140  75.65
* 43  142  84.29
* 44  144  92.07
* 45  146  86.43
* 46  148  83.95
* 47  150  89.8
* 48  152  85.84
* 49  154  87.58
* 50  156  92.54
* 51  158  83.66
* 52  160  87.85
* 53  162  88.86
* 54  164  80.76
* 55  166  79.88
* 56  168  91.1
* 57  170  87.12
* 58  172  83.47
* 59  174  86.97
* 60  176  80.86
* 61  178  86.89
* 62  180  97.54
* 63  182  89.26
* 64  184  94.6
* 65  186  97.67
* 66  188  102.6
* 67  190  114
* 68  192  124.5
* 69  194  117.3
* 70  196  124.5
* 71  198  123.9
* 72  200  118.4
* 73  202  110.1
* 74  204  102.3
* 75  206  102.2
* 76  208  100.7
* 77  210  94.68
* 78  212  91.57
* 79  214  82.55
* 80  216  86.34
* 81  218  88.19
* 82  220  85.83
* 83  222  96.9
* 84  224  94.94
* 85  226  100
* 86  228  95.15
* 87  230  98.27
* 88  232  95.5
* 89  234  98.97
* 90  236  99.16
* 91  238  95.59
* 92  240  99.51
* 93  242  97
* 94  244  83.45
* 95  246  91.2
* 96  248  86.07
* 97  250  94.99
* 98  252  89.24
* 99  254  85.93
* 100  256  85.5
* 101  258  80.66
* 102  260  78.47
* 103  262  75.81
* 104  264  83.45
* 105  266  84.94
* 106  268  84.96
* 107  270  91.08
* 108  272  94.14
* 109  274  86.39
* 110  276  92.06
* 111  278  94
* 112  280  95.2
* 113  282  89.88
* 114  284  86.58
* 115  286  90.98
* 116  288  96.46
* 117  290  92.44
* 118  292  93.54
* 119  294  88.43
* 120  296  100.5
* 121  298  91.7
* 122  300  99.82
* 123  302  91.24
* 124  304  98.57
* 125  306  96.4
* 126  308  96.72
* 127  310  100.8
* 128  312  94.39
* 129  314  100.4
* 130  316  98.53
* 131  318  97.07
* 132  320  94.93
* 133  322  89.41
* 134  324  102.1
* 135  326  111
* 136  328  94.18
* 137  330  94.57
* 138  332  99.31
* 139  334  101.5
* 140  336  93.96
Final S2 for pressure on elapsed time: 1.25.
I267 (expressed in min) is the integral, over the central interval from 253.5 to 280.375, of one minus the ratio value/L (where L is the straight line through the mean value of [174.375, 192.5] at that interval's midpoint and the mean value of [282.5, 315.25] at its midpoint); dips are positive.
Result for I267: 2.6 min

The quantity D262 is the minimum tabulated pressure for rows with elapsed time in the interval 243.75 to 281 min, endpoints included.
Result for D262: 75.81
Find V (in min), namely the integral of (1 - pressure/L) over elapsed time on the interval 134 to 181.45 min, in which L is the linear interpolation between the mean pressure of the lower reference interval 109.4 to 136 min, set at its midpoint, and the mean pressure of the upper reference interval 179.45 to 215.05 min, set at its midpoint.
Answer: 7.1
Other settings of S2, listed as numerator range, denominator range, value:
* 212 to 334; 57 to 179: 1.16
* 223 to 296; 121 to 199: 0.96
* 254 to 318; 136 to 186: 1.05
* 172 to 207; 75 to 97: 1.58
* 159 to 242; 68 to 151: 1.19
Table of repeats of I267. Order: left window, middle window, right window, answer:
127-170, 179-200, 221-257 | -4.2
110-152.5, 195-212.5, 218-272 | -3.0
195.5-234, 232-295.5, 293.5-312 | 4.9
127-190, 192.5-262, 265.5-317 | -3.5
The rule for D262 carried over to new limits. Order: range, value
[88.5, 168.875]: 66.7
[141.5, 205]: 79.88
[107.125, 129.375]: 82.94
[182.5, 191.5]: 94.6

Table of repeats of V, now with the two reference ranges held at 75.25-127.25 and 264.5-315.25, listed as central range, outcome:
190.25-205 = -4.9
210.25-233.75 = -0.9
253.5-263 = 1.1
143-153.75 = -0.4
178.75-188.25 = -0.9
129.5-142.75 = -0.9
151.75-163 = -0.3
